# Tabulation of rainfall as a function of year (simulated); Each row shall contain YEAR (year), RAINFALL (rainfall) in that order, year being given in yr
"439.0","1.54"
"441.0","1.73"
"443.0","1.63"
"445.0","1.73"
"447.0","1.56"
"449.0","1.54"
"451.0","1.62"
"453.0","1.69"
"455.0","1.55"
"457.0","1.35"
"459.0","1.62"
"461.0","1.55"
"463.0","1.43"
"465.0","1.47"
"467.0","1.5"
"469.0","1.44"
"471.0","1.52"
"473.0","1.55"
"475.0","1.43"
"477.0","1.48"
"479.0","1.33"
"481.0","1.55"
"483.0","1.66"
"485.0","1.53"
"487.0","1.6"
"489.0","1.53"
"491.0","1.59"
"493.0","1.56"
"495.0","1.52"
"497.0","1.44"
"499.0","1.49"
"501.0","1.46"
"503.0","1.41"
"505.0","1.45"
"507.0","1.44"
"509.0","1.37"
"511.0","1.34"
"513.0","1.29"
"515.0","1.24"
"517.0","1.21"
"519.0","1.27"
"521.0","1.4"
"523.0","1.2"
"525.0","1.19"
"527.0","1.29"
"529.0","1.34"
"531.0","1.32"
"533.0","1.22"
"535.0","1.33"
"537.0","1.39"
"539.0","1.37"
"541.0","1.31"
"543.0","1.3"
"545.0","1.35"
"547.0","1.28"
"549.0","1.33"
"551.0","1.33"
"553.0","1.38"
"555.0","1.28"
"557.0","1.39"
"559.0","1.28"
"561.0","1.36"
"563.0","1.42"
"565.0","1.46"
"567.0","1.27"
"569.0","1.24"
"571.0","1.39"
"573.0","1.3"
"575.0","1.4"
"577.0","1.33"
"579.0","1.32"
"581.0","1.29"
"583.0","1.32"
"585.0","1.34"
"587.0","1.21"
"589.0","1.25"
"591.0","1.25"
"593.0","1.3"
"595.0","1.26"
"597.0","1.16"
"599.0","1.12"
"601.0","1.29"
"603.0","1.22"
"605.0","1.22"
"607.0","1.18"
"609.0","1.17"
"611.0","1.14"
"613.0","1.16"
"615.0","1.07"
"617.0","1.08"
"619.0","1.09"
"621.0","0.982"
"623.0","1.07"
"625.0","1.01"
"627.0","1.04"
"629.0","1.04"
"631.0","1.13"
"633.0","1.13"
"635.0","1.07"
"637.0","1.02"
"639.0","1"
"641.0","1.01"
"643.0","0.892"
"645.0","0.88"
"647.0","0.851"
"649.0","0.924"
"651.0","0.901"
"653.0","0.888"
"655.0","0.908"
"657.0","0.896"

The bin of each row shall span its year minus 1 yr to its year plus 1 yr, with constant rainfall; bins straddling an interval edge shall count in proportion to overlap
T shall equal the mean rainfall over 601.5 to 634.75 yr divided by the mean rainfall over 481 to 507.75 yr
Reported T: 0.7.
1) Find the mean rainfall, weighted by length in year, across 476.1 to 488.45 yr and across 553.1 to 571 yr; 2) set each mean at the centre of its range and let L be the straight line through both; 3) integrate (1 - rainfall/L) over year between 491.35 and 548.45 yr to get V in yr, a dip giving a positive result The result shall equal 3.49 yr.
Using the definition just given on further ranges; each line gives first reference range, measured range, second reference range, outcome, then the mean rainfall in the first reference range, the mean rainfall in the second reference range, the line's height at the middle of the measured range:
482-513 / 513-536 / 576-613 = 2.3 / 1.49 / 1.24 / 1.42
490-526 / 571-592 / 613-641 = -2.2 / 1.38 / 1.06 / 1.18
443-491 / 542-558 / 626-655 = -0.8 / 1.54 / 0.981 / 1.27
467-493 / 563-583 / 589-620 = -1.1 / 1.52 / 1.18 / 1.27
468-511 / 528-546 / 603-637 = 0.3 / 1.49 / 1.1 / 1.35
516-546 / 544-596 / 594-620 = -3.8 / 1.3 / 1.17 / 1.23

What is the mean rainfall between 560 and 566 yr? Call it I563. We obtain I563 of 1.41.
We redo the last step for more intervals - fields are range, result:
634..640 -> 1.03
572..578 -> 1.34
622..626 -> 1.04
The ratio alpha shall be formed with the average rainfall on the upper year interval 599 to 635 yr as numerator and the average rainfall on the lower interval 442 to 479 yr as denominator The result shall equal 0.73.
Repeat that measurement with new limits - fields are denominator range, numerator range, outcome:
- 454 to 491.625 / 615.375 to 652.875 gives 0.67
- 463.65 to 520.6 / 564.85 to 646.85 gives 0.80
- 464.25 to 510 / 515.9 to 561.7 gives 0.88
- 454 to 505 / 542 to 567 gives 0.89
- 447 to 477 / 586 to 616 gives 0.79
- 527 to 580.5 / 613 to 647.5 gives 0.77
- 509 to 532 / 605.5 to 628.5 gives 0.85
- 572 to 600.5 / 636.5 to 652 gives 0.73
